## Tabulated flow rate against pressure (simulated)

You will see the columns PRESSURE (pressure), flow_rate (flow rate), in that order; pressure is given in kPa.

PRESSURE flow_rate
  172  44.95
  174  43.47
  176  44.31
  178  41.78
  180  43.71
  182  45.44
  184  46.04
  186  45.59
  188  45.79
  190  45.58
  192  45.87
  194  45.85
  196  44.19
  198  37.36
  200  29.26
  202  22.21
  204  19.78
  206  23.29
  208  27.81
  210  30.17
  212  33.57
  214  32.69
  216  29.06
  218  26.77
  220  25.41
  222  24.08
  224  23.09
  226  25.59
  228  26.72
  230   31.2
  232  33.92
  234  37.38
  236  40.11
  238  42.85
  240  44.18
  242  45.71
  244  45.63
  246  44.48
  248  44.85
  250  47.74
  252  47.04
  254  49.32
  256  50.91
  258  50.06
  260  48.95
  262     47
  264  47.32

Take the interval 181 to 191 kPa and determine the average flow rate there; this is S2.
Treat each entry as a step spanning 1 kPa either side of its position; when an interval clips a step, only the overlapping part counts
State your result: 45.7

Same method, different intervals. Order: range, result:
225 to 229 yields 26.2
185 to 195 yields 45.7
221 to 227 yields 24.3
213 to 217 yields 30.9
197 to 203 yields 29.6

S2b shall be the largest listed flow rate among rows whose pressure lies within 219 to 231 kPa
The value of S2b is 31.2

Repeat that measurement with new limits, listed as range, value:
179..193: 46.04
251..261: 50.91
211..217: 33.57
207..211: 30.17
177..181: 43.71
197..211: 37.36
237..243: 45.71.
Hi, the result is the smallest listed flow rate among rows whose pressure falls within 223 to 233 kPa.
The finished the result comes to 23.09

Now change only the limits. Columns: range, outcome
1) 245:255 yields 44.48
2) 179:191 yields 43.71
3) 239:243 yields 44.18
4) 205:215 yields 23.29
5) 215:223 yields 24.08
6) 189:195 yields 45.58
